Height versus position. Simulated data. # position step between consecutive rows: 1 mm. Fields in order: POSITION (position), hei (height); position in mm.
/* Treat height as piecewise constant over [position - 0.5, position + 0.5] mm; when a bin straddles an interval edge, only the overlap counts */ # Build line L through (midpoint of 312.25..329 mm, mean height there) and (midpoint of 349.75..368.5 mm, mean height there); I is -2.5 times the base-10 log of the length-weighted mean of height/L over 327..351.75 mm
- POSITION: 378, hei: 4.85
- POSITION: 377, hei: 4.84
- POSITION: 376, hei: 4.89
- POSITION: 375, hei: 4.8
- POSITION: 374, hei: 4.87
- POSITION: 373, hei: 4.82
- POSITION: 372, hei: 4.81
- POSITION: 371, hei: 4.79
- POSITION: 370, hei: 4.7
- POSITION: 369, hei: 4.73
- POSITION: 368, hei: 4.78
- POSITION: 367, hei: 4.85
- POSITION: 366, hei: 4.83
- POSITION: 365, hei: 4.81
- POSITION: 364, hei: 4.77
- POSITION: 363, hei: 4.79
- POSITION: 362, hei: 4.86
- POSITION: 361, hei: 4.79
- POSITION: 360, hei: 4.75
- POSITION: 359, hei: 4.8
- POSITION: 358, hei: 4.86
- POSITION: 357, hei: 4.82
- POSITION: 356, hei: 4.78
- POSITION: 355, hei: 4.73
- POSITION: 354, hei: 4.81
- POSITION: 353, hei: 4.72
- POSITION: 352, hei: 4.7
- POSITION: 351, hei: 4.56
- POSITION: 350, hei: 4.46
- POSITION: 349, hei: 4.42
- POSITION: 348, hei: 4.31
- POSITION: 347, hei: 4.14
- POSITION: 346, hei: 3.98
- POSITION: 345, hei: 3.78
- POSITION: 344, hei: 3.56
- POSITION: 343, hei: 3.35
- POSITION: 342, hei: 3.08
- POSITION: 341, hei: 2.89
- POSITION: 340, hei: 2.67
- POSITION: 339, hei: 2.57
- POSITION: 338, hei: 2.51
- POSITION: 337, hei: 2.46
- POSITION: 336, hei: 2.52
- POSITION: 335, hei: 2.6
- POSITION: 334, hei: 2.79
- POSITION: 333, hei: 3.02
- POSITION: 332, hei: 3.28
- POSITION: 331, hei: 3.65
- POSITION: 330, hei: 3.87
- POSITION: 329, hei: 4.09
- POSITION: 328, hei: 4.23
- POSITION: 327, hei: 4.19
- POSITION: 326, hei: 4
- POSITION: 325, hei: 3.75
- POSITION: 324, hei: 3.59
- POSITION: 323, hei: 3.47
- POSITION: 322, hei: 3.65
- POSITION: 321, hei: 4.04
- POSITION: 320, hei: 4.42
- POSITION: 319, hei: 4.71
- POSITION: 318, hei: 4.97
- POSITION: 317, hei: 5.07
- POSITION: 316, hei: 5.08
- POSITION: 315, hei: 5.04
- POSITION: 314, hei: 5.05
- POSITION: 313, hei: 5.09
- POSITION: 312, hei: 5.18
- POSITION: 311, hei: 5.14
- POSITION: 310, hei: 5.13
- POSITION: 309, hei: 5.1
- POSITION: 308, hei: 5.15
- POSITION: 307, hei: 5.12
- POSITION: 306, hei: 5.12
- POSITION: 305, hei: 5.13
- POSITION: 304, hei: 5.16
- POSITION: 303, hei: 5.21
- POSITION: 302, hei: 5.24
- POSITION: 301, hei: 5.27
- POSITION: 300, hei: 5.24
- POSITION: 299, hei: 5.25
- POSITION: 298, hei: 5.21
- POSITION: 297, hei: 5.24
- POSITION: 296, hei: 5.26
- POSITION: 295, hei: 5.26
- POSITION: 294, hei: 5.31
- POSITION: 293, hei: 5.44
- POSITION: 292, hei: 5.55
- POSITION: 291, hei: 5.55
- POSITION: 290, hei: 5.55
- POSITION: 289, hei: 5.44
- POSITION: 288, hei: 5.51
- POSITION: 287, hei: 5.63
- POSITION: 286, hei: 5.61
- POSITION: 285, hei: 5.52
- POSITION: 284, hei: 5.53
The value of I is 0.30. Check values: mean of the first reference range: 4.4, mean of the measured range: 3.48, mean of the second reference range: 4.77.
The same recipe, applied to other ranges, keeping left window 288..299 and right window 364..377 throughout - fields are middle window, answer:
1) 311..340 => 0.31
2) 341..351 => 0.27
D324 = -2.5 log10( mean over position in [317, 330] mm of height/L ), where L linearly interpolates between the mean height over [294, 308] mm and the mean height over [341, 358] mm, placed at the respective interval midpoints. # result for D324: 0.16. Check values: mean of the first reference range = 5.21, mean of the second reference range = 4.24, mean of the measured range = 4.12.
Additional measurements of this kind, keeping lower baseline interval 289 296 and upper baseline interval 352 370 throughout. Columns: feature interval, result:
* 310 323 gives 0.10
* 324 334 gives 0.34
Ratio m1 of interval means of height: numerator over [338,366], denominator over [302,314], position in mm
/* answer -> 0.8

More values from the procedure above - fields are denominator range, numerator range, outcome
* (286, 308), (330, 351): 0.63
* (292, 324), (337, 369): 0.85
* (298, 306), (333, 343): 0.52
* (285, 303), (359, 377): 0.89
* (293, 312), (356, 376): 0.92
